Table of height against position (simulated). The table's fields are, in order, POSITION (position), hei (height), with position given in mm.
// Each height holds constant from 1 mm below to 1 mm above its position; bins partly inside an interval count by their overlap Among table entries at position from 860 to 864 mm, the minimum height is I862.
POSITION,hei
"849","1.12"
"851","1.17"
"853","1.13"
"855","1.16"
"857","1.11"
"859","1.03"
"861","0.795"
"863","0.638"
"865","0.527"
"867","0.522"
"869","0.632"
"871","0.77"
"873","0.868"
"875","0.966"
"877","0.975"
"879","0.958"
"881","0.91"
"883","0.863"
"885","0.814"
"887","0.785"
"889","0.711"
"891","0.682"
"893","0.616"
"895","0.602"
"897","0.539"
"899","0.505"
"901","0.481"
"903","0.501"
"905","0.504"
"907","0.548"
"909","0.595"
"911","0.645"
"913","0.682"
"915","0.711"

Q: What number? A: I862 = 0.638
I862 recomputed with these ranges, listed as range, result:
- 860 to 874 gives 0.522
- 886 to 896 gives 0.602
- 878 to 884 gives 0.863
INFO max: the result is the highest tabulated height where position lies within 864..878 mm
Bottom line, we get 0.975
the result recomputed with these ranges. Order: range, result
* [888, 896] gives 0.711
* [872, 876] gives 0.966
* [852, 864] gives 1.16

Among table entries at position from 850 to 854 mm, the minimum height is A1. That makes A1 1.13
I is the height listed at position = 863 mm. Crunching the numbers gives 0.638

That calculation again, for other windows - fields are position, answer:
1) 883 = 0.863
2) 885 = 0.814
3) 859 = 1.03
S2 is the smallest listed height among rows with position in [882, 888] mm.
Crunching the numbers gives 0.785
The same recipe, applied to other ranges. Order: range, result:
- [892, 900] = 0.505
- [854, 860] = 1.03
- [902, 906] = 0.501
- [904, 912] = 0.504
